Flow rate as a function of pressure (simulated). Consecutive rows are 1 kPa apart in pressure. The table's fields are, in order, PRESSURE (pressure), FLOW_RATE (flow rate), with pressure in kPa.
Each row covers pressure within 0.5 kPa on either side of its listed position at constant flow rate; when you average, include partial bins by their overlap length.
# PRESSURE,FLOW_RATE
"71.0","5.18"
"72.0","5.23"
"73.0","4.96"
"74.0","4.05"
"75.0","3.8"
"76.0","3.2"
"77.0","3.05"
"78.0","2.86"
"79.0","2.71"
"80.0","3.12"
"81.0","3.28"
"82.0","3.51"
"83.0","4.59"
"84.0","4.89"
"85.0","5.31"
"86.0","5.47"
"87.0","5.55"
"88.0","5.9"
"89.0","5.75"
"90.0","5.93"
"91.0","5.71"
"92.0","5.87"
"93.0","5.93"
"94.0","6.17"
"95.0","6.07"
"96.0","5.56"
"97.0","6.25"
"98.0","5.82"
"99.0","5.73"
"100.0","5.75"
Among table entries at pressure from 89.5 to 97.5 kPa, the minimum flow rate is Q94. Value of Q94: 5.56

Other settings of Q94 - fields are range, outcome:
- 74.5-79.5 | 2.71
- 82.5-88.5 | 4.59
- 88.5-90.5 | 5.75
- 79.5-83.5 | 3.12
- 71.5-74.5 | 4.05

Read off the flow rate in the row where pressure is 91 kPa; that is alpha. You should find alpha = 5.71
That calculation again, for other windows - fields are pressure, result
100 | 5.75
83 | 4.59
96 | 5.56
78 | 2.86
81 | 3.28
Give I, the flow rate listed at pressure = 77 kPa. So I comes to 3.05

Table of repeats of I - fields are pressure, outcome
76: 3.2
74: 4.05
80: 3.12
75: 3.8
